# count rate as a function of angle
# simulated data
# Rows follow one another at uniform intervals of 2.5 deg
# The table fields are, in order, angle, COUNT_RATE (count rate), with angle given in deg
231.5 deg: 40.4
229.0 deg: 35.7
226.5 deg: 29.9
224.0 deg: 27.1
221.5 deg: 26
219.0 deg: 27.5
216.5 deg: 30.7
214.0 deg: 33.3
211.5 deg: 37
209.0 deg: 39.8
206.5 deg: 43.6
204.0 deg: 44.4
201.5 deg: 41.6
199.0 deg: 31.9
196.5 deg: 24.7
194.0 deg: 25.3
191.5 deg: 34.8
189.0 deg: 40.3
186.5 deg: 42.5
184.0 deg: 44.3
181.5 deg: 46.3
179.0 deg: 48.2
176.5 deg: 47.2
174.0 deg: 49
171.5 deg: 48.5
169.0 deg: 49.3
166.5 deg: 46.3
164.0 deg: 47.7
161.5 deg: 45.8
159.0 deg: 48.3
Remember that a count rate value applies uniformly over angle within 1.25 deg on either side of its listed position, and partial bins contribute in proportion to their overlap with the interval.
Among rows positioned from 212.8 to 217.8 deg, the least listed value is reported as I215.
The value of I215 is 30.7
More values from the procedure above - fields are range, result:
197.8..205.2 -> 31.9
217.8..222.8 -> 26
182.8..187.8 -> 42.5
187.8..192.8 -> 34.8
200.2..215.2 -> 33.3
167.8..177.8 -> 47.2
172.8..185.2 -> 44.3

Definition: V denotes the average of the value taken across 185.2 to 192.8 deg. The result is 39.1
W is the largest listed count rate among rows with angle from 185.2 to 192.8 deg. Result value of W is 42.5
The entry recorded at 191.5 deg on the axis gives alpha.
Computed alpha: 34.8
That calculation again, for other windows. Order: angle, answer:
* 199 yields 31.9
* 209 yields 39.8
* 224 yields 27.1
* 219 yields 27.5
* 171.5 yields 48.5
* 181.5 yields 46.3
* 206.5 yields 43.6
